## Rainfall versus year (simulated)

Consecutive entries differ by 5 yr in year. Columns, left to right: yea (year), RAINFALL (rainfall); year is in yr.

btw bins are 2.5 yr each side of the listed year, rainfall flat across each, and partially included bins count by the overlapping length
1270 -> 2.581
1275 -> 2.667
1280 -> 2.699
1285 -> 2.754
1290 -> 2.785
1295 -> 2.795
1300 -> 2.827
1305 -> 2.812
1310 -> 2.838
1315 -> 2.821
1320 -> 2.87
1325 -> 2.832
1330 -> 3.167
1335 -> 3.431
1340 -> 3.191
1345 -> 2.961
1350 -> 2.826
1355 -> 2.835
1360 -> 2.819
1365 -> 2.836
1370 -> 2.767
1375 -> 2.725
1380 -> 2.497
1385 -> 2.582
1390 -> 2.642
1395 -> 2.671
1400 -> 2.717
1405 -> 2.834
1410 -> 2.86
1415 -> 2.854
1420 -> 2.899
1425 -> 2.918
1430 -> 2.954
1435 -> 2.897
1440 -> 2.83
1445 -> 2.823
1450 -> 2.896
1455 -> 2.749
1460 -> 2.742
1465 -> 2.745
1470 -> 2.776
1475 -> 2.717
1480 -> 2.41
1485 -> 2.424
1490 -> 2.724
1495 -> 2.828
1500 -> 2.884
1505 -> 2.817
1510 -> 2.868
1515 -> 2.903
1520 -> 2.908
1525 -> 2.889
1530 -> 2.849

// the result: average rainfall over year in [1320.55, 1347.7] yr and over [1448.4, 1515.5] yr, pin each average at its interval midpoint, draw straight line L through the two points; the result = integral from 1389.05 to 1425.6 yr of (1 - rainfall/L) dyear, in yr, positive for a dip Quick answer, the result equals 1.5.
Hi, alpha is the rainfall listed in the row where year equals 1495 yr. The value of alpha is 2.828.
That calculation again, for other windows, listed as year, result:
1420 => 2.899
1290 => 2.785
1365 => 2.836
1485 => 2.424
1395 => 2.671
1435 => 2.897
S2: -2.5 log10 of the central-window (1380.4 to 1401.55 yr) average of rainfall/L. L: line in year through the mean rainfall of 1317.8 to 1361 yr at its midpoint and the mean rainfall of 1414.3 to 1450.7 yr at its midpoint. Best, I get 0.12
